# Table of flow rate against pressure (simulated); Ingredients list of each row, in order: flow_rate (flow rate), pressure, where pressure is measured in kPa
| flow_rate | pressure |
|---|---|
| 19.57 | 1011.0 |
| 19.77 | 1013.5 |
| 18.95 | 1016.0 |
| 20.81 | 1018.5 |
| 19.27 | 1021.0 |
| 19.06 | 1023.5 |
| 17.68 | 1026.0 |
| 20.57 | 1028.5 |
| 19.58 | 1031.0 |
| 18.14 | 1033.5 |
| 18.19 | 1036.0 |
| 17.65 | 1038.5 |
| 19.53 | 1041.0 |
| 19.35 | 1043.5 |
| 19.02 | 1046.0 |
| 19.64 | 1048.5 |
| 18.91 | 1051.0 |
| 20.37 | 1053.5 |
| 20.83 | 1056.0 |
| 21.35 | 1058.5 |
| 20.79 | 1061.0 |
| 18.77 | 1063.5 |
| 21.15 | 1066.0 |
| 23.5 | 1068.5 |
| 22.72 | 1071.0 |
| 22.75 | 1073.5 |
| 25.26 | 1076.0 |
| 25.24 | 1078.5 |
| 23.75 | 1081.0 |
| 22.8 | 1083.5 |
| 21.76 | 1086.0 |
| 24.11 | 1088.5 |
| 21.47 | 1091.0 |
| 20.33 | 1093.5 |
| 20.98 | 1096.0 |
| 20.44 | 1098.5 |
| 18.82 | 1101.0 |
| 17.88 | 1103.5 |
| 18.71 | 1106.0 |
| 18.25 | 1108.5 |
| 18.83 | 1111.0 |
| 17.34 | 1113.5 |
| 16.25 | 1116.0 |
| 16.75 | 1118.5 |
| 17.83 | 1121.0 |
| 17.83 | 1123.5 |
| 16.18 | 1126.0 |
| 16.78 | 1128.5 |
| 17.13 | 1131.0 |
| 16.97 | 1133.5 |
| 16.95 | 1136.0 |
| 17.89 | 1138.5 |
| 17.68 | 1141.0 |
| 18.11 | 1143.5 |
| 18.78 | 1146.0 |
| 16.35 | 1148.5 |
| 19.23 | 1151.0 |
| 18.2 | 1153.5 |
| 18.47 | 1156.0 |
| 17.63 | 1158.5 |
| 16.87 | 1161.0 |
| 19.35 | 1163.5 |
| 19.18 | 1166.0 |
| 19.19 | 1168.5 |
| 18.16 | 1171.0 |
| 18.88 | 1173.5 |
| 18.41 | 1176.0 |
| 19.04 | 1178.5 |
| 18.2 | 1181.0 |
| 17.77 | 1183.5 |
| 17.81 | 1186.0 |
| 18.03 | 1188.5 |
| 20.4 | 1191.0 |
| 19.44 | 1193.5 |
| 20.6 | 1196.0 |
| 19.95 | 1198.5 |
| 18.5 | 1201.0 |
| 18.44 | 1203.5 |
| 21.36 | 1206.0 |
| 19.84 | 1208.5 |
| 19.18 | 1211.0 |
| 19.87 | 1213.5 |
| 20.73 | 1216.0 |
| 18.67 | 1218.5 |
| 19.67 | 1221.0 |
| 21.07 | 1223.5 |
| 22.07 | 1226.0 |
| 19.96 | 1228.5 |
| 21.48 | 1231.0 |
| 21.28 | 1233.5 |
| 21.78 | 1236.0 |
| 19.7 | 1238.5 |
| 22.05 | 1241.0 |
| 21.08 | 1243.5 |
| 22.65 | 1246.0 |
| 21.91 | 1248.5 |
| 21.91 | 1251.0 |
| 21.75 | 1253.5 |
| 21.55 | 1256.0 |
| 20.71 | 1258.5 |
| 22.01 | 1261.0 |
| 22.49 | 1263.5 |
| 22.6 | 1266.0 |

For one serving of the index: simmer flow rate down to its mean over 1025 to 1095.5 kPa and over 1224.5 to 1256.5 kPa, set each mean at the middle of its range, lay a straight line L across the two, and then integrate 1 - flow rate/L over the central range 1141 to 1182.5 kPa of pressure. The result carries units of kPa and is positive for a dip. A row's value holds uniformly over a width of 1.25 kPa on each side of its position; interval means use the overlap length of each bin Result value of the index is 5.6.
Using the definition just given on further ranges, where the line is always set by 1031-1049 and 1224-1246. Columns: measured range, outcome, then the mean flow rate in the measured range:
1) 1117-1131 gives 2.0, 17.1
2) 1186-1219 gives 2.0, 19.6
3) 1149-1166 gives 1.7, 18.3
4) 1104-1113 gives 0.6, 18.4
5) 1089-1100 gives -0.8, 21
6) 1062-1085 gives -4.3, 22.8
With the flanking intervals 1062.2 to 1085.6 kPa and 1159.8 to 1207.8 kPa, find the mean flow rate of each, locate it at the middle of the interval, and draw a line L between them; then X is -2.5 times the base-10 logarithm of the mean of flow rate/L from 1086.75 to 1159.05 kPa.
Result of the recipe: 0.15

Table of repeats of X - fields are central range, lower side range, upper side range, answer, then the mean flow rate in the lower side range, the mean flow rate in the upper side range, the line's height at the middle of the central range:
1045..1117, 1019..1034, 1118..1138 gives -0.15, 19.2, 17.1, 18.1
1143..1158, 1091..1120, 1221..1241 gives 0.08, 18.7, 21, 19.5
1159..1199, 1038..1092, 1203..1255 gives 0.12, 21.4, 20.8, 21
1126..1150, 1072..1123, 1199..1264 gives 0.18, 20.4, 20.8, 20.6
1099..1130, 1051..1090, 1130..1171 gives 0.13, 22.2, 18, 19.9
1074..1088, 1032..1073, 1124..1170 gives -0.22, 20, 17.8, 19.4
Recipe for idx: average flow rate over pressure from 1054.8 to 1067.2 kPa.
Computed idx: 20.6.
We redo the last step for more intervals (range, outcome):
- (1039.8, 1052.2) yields 19.3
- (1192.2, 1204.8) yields 19.4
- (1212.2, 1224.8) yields 20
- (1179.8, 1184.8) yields 18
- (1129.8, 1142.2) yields 17.3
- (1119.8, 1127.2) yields 17.3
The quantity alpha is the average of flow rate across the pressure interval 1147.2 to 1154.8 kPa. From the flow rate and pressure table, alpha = 17.9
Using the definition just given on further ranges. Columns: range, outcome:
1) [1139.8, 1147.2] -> 18.2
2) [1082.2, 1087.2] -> 22.3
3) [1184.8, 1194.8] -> 18.9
